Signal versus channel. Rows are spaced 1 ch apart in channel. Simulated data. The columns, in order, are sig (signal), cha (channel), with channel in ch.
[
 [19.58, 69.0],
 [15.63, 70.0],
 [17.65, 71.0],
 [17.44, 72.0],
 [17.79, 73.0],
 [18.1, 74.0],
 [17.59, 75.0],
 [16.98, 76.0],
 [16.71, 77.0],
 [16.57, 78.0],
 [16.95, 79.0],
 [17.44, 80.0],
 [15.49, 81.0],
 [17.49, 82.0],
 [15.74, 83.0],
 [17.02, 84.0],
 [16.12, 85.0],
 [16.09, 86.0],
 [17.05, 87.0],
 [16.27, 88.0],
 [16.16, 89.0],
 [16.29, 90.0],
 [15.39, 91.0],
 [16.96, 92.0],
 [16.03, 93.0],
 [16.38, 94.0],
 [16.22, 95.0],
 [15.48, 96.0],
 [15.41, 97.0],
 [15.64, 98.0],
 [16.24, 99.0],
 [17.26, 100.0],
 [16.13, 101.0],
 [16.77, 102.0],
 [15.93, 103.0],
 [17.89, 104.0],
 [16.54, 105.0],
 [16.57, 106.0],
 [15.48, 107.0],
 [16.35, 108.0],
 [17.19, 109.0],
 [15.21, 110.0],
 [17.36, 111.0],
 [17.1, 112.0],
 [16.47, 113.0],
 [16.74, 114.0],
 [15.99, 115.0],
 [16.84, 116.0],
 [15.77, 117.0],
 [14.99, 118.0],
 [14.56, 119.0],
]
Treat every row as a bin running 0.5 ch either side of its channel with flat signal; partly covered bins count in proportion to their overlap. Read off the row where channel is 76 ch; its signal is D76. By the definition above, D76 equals 16.98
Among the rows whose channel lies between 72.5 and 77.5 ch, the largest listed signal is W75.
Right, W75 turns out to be 18.1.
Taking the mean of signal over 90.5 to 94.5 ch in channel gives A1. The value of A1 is 16.2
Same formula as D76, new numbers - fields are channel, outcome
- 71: 17.65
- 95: 16.22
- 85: 16.12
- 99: 16.24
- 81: 15.49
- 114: 16.74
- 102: 16.77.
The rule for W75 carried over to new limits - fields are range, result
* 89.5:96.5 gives 16.96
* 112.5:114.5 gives 16.74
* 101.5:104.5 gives 17.89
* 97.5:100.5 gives 17.26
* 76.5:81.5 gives 17.44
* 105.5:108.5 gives 16.57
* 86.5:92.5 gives 17.05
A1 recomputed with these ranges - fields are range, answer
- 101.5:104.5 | 16.9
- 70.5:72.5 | 17.5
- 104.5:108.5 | 16.2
